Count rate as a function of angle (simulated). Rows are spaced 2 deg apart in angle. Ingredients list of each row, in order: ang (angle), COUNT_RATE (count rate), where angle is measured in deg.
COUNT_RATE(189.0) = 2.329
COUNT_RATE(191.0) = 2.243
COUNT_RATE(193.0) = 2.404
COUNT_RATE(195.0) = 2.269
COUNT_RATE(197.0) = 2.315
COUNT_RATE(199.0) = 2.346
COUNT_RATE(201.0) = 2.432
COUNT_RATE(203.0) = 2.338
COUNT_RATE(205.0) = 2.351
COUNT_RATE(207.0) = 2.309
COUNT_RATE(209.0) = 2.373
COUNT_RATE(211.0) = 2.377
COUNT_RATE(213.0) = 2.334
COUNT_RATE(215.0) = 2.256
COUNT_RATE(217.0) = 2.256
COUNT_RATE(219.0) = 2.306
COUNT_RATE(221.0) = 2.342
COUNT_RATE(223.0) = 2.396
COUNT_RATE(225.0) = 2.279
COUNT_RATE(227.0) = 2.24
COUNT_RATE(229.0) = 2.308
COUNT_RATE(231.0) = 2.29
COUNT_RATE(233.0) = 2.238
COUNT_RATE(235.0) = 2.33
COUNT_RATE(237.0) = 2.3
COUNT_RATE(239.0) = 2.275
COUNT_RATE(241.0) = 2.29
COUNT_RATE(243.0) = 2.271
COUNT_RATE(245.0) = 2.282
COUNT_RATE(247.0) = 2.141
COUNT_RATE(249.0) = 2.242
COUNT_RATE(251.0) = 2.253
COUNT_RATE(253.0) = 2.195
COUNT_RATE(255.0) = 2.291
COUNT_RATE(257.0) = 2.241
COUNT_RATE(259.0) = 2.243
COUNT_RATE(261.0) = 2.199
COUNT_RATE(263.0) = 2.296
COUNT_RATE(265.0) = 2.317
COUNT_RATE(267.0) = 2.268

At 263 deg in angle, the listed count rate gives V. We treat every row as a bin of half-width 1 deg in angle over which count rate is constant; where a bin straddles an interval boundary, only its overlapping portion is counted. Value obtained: 2.296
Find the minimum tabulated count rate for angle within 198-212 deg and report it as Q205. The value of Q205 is 2.309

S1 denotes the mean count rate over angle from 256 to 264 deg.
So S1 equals 2.24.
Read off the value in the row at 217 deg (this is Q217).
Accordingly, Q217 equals 2.256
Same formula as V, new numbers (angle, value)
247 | 2.141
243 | 2.271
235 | 2.33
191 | 2.243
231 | 2.29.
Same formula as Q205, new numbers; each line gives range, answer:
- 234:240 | 2.275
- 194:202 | 2.269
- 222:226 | 2.279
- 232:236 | 2.238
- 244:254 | 2.141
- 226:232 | 2.24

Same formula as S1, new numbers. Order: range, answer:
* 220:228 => 2.31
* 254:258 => 2.27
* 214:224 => 2.31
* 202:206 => 2.34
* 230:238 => 2.29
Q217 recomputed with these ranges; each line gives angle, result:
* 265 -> 2.317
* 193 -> 2.404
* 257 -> 2.241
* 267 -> 2.268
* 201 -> 2.432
